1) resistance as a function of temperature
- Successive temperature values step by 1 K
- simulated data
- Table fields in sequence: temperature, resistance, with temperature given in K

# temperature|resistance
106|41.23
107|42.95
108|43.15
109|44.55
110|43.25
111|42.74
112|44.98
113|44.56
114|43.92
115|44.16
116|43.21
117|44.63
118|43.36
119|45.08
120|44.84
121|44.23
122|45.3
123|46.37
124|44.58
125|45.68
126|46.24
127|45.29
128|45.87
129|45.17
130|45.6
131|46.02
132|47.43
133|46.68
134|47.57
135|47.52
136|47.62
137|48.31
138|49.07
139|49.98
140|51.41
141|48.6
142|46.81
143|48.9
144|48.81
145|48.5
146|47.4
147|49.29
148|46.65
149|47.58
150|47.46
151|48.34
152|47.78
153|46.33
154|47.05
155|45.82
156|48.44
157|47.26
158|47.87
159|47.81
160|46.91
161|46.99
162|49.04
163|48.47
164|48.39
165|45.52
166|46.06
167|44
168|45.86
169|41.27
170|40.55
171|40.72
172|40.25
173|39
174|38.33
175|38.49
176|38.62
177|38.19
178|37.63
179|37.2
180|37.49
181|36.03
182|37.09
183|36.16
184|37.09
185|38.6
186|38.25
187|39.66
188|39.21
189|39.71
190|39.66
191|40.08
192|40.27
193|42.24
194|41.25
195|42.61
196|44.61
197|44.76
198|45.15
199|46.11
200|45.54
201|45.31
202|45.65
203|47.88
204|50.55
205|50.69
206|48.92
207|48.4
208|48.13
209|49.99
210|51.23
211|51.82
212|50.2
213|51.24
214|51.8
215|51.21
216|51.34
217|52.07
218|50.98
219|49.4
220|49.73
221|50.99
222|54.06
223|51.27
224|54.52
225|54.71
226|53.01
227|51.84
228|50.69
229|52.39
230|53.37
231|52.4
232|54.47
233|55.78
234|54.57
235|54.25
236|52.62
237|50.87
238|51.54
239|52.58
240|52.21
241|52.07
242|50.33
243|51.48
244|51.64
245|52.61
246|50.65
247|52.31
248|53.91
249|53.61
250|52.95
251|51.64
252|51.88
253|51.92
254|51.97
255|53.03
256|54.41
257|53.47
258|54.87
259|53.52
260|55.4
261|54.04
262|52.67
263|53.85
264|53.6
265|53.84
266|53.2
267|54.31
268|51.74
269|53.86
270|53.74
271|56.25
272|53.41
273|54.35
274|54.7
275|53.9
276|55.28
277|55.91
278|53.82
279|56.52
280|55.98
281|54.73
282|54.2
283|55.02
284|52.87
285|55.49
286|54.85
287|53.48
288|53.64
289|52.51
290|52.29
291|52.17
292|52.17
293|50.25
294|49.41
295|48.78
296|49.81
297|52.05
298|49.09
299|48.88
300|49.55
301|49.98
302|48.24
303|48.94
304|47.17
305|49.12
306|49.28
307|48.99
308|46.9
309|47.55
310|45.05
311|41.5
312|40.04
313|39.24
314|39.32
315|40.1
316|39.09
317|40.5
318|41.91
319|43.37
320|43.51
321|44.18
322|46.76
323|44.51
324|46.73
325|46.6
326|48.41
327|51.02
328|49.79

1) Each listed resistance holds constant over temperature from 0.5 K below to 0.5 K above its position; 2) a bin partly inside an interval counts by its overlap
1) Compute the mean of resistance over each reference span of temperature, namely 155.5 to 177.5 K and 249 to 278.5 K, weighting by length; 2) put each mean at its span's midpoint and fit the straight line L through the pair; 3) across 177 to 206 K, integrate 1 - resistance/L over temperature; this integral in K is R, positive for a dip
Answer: 3.01 K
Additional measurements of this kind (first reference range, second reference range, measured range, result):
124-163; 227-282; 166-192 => 5.3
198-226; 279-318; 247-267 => -1.6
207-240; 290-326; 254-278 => -2.4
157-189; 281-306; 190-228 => -3.4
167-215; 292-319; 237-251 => -2.4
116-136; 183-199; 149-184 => -0.4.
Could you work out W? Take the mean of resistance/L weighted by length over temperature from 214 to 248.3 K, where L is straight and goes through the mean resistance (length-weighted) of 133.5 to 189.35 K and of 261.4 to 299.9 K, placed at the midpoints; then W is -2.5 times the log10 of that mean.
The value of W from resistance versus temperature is -0.06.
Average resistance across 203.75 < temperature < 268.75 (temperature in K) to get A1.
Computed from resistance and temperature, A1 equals 52.3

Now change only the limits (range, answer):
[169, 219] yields 43.7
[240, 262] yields 52.7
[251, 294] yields 53.7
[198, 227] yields 50.2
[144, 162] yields 47.6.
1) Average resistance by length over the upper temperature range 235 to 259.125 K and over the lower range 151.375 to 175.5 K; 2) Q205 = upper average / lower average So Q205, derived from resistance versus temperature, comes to 1.17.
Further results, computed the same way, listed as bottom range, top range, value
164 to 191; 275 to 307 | 1.31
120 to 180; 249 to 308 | 1.15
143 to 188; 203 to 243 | 1.19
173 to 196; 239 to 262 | 1.35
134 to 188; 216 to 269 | 1.19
